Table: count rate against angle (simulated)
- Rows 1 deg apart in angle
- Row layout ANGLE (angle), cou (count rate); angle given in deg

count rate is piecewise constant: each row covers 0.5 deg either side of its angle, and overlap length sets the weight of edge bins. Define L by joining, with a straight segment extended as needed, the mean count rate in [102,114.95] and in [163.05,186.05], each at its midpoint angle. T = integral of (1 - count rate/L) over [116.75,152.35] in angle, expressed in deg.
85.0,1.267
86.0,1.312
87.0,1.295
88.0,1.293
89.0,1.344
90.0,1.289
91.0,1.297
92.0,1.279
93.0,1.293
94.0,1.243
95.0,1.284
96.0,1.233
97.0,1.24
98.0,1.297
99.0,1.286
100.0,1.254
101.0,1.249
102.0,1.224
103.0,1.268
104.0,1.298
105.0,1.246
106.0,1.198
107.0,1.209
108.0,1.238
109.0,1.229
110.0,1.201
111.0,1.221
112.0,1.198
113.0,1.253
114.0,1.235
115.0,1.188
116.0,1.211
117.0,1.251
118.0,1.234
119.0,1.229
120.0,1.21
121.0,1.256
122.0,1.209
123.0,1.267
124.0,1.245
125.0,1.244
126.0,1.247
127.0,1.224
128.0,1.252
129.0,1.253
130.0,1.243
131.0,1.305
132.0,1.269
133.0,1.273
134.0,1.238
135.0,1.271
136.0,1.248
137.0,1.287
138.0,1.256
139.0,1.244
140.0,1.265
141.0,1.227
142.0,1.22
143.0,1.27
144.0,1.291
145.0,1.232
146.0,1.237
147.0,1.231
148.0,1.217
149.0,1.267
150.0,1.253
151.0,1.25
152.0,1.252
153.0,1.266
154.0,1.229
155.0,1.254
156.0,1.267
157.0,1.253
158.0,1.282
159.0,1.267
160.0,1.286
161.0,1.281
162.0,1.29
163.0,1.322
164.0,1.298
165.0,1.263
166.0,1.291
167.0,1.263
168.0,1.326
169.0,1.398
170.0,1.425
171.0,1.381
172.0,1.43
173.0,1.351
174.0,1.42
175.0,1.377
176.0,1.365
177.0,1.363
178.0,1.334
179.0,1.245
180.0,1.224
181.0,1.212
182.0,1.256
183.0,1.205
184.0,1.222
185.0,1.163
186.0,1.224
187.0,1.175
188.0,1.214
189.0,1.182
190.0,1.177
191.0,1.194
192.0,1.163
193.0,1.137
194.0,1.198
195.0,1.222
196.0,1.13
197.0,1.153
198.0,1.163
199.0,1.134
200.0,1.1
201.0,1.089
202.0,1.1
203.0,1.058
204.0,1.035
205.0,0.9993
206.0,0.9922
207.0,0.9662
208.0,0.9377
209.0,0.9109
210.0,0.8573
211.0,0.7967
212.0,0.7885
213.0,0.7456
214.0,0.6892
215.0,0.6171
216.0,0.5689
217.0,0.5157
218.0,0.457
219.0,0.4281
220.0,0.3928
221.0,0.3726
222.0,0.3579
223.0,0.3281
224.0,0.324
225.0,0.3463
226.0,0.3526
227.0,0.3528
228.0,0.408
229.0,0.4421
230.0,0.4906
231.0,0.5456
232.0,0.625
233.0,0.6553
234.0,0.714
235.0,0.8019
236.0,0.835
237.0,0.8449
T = 0.34 deg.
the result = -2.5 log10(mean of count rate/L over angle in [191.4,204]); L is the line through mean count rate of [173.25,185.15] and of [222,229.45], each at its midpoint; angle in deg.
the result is -0.231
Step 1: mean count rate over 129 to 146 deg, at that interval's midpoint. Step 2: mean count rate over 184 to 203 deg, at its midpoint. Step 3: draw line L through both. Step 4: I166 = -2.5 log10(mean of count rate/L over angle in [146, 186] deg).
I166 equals -0.07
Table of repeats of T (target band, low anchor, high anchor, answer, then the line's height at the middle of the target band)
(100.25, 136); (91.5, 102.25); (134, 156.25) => 0.51 deg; 1.26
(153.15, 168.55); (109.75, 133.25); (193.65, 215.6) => -2.23 deg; 1.12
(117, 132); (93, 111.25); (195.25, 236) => -1.34 deg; 1.14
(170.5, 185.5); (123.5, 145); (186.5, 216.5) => -2.76 deg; 1.1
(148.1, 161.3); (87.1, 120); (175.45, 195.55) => -0.28 deg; 1.23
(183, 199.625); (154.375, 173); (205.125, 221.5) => -3.65 deg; 0.969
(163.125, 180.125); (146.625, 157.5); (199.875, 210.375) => -2.69 deg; 1.16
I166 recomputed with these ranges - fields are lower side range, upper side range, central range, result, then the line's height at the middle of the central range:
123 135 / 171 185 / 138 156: 0.02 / 1.27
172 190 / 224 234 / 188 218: -0.08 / 0.904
